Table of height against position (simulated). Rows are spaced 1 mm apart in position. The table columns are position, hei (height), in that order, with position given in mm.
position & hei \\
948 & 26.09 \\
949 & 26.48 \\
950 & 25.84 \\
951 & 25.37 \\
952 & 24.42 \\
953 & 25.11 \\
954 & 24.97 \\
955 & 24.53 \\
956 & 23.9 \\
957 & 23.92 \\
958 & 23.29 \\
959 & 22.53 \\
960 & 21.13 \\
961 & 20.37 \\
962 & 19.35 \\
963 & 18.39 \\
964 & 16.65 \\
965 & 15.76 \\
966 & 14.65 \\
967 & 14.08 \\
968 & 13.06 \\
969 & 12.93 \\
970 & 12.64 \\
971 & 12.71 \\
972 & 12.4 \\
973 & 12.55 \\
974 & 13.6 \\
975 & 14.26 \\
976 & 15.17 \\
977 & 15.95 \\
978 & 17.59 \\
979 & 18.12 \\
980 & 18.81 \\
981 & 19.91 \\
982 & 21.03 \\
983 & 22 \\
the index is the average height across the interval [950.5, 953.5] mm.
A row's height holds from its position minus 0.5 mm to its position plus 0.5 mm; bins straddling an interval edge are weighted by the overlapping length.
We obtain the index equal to 25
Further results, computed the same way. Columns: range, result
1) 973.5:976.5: 14.3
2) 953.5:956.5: 24.5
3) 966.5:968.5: 13.6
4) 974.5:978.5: 15.7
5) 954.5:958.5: 23.9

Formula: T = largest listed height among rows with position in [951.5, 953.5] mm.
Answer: 25.11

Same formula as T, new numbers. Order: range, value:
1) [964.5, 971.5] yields 15.76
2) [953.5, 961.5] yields 24.97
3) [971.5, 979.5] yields 18.12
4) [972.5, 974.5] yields 13.6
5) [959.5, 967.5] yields 21.13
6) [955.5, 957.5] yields 23.92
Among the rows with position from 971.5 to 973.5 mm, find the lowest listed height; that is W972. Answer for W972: 12.4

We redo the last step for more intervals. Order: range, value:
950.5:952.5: 24.42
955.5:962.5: 19.35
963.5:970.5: 12.64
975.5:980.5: 15.17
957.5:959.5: 22.53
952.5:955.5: 24.53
